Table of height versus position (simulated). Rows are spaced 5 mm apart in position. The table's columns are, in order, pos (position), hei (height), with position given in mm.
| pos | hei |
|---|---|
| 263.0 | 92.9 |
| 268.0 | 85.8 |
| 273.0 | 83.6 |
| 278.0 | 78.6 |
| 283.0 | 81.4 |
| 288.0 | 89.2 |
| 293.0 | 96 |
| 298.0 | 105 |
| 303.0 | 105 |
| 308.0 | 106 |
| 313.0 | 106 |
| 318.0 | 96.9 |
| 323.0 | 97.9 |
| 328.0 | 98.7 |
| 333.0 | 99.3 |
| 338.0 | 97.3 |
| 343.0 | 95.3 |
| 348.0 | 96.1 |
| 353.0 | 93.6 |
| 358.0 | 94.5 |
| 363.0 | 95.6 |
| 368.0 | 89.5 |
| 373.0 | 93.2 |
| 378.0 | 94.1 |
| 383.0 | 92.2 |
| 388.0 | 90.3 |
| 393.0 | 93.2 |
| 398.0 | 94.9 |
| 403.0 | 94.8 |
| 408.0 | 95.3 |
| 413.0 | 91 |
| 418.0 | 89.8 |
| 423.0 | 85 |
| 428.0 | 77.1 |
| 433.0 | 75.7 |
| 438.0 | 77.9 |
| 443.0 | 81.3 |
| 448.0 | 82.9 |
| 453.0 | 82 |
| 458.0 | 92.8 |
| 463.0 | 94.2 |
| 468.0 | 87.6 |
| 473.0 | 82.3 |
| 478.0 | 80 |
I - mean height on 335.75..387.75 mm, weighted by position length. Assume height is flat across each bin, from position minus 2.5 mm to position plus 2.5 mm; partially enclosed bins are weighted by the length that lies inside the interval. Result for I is 94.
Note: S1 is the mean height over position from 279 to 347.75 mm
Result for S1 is 97.5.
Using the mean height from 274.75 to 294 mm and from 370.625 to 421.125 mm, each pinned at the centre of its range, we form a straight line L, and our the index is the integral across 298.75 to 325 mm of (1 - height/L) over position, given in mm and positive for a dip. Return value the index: -4.6 mm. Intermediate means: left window 85.4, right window 92.8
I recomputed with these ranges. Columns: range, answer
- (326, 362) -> 96.3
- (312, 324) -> 99.8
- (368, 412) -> 93.2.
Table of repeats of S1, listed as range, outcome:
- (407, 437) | 84.8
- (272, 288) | 82.2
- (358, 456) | 88.4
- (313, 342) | 98.6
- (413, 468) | 84.4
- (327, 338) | 98.7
